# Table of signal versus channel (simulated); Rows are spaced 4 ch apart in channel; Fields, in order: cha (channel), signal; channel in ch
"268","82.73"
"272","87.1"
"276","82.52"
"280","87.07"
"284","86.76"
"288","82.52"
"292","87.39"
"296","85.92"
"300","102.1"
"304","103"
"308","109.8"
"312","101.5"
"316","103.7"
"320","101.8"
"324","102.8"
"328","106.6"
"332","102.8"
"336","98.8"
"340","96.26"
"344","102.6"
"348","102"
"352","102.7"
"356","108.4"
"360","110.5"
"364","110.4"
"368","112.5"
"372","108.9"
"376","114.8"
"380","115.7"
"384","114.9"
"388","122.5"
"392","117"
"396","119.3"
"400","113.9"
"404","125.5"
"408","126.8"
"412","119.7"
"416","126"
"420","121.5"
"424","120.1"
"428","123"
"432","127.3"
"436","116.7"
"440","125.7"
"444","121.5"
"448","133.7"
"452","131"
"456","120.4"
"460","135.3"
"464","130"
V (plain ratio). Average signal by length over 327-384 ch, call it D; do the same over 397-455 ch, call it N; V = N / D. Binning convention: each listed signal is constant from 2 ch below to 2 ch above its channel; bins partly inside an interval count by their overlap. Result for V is 1.2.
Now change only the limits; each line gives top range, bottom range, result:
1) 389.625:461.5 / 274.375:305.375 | 1.38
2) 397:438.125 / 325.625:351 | 1.20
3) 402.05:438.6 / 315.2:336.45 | 1.19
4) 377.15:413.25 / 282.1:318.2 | 1.24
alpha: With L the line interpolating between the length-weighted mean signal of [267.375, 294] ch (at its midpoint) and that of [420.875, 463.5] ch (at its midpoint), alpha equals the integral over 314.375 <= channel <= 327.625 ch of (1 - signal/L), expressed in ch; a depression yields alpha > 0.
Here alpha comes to -1.09 ch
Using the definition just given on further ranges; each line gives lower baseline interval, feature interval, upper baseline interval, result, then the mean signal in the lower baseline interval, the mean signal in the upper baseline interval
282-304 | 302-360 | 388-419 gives -1.5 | 90.2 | 121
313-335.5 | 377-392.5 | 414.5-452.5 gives -0.3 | 103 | 124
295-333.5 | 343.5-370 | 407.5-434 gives 0.8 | 102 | 123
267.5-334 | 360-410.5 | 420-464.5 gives -1.4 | 95.3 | 126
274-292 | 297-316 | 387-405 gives -2.3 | 85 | 119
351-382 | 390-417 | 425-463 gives -0.7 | 111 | 126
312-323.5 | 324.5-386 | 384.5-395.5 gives 2.2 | 103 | 119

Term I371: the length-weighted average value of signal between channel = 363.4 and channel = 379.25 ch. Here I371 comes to 112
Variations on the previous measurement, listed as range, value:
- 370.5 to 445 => 120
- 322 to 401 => 109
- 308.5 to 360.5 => 103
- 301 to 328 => 104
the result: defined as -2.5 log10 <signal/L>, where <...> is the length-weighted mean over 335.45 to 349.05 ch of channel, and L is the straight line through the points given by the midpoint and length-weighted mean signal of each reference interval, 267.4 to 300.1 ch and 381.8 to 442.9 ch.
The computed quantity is 0.03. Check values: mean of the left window 86.4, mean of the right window 121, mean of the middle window 99.9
